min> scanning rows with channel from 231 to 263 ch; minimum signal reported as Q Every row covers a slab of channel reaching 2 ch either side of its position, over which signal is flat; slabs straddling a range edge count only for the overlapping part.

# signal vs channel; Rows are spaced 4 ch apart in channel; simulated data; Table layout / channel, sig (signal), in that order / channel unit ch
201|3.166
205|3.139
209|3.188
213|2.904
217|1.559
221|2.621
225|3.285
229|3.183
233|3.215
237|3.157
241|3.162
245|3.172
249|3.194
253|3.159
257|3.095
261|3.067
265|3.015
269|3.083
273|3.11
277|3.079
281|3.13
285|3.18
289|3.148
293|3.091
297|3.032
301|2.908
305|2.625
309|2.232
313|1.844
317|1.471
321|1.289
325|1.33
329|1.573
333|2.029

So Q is 3.067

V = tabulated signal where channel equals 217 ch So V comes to 1.559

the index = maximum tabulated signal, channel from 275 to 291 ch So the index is 3.18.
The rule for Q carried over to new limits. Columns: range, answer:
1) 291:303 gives 2.908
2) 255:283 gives 3.015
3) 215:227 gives 1.559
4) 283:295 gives 3.091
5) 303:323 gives 1.289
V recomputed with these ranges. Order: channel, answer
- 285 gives 3.18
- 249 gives 3.194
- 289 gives 3.148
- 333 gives 2.029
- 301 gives 2.908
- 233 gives 3.215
